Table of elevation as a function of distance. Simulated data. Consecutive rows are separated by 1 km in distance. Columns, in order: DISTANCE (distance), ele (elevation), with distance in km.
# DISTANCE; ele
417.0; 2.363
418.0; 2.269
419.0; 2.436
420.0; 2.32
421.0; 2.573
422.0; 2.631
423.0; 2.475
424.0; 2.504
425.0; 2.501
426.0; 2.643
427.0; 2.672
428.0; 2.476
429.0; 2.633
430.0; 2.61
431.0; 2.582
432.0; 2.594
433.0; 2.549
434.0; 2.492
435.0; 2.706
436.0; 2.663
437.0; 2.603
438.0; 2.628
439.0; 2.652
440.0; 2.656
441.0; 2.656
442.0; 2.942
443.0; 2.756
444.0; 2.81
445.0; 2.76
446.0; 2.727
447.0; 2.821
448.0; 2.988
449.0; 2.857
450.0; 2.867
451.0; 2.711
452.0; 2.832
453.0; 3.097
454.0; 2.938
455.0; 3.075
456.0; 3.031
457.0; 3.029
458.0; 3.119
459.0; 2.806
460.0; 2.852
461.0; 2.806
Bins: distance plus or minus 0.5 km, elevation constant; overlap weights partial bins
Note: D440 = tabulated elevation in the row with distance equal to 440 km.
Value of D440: 2.656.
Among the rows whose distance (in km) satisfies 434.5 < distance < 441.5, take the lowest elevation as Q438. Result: 2.603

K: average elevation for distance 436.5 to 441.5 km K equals 2.64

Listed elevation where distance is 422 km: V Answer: 2.631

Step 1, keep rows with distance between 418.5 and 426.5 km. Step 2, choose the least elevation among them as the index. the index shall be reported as 2.32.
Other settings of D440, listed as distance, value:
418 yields 2.269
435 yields 2.706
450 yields 2.867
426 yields 2.643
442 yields 2.942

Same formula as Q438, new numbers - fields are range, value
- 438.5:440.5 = 2.652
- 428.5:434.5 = 2.492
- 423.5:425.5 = 2.501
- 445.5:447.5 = 2.727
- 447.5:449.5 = 2.857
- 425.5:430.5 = 2.476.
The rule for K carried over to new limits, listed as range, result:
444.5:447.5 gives 2.77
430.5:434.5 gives 2.55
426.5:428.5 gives 2.57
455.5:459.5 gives 3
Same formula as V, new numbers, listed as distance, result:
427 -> 2.672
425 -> 2.501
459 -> 2.806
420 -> 2.32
